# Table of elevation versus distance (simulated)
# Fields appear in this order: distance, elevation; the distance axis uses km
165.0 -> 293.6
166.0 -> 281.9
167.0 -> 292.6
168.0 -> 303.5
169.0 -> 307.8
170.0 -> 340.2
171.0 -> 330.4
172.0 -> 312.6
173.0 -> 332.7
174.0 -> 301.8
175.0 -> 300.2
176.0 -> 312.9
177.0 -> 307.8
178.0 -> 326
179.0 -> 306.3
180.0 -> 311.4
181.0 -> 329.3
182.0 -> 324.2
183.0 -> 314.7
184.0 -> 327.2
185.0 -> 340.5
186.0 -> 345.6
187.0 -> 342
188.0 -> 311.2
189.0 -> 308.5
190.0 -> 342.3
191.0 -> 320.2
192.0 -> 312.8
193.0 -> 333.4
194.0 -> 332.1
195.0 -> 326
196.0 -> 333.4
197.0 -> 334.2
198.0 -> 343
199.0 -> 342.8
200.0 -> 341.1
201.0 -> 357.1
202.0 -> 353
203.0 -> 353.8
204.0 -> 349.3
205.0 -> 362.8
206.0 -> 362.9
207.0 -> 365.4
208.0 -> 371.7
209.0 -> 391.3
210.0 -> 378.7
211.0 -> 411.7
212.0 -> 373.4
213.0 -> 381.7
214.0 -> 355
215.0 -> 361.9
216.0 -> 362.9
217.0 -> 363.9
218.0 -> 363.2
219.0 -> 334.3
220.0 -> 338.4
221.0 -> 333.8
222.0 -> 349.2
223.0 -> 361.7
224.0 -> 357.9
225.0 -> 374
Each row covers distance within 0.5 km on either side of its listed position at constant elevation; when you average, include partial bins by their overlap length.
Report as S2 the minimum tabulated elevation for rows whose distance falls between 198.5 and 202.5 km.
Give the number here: 341.1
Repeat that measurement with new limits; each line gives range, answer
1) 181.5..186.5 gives 314.7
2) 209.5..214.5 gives 355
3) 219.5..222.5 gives 333.8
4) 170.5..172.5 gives 312.6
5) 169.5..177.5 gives 300.2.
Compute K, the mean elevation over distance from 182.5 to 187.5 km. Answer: 334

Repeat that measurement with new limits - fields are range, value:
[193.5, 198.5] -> 334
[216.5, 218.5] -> 364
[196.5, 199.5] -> 340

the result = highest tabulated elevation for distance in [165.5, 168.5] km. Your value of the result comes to 303.5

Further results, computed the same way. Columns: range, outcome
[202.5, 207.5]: 365.4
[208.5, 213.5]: 411.7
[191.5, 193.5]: 333.4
